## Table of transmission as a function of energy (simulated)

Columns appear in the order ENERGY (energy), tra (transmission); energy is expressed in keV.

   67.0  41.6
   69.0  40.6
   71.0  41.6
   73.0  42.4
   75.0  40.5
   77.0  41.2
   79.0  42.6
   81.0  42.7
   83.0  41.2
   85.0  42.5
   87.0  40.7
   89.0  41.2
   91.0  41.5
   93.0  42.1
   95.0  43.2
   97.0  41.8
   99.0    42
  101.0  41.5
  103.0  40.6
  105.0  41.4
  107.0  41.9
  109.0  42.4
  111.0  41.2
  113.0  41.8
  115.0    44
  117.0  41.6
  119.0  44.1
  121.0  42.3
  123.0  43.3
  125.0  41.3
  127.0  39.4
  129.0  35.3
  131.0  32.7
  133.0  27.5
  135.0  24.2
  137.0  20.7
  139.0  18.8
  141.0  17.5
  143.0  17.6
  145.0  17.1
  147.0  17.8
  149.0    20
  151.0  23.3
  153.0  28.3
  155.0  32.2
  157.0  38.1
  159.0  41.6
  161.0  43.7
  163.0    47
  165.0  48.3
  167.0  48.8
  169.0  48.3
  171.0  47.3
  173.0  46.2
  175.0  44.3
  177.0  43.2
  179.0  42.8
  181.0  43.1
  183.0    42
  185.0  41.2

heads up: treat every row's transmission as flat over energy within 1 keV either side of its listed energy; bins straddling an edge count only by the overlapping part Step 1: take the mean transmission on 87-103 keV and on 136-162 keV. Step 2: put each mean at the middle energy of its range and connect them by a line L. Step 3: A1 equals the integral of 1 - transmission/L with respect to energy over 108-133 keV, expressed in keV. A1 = -4.3 keV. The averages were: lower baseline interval 41.7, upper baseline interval 25.9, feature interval 40.3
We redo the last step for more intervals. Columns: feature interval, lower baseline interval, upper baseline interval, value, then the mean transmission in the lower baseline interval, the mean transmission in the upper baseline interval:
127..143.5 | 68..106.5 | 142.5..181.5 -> 5.70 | 41.7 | 37.1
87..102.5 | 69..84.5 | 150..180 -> -0.04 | 41.7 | 41.6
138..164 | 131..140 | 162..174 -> 6.04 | 23.9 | 47.6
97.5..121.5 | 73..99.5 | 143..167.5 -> -2.04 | 41.8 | 32.9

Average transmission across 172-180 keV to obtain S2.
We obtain 44.1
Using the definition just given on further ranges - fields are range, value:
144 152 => 19.5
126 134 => 33.7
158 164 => 44.1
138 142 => 18.1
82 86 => 41.9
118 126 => 42.8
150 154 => 25.8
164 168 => 48.5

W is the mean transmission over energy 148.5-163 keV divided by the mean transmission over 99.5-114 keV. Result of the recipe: 0.8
